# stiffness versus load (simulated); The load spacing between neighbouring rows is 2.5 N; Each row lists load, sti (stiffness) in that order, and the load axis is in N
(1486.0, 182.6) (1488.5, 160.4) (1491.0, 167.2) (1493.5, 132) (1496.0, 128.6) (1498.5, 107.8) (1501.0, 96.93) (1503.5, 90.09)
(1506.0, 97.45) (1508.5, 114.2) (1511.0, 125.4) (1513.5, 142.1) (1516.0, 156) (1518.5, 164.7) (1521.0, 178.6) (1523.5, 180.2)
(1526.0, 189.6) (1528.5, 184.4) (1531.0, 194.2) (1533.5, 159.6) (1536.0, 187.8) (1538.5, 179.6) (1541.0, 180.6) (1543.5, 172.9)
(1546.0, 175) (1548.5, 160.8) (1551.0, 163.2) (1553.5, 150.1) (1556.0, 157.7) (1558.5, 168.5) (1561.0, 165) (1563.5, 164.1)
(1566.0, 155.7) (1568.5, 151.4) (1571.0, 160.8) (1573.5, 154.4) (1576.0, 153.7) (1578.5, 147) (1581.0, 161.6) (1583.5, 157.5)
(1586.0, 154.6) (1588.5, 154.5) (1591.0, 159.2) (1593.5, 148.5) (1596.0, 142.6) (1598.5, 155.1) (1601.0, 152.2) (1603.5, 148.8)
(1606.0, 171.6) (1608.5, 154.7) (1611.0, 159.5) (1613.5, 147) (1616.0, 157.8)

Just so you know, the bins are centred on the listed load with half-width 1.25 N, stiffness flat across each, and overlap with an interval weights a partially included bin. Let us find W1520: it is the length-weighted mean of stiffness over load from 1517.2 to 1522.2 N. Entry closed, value 171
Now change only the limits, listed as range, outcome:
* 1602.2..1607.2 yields 160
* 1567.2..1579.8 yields 154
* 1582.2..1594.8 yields 155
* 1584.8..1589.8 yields 155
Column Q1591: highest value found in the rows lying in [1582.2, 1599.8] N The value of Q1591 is 159.2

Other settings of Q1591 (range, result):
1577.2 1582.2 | 161.6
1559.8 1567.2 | 165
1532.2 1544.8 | 187.8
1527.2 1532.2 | 194.2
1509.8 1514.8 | 142.1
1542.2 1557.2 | 175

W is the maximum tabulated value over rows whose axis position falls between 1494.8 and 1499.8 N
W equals 128.6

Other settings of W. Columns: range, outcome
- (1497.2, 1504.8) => 107.8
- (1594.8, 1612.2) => 171.6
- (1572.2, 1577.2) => 154.4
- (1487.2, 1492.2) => 167.2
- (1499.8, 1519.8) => 164.7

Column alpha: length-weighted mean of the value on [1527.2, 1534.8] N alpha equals 180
